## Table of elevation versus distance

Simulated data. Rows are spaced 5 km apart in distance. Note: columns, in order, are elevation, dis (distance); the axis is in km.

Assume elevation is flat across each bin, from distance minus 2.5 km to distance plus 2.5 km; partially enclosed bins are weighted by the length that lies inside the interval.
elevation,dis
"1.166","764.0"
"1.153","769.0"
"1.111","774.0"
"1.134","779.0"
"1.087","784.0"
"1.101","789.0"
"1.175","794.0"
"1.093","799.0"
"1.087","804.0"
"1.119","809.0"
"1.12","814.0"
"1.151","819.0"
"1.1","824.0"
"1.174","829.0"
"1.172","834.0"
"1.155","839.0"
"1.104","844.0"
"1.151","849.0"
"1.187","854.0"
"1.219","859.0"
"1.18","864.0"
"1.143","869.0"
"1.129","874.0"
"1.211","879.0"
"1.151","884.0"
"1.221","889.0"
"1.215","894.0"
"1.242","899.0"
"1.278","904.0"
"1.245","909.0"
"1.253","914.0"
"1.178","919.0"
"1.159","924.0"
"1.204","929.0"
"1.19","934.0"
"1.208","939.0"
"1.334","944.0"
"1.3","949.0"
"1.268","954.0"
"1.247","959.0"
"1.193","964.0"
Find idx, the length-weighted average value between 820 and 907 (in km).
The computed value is 1.18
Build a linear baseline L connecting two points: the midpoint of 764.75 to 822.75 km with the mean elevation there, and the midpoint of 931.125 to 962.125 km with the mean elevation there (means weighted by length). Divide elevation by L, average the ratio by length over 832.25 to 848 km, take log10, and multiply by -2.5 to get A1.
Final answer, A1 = 0.02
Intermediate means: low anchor 1.12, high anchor 1.26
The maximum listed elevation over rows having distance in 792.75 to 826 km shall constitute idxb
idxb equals 1.175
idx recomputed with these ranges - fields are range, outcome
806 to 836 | 1.14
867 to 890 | 1.17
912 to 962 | 1.23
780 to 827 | 1.12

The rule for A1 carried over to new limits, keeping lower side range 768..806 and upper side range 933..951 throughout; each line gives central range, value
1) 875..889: 0.02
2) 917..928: 0.06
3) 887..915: -0.02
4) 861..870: 0.02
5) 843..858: 0.02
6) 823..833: 0.01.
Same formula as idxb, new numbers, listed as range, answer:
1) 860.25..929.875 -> 1.278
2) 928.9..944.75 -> 1.334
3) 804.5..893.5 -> 1.221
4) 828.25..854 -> 1.187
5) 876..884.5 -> 1.211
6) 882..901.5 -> 1.242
